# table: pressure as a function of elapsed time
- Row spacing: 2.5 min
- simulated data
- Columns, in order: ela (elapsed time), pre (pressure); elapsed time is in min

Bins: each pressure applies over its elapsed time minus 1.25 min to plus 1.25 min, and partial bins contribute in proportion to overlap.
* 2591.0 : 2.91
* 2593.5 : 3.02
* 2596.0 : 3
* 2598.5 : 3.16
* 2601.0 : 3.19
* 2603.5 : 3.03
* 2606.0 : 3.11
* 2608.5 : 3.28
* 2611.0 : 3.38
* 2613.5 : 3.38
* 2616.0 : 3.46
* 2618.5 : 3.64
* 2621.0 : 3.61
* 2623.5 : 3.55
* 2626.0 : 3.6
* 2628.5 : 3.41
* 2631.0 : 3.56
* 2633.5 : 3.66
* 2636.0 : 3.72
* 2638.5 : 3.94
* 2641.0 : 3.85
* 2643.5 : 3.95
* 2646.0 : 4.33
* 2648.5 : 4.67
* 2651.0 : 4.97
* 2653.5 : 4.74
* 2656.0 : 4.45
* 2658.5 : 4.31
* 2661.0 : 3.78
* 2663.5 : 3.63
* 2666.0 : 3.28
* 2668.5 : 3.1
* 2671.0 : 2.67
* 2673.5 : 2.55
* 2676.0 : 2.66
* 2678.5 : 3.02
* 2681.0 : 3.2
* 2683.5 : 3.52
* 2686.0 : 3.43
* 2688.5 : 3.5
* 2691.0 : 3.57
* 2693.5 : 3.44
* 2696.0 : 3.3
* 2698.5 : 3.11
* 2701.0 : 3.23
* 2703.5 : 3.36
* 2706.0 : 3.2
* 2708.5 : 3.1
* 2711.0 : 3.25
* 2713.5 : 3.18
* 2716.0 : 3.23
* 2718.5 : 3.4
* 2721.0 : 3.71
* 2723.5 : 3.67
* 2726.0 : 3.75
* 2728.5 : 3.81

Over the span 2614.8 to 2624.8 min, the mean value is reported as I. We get 3.57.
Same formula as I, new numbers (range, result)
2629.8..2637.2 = 3.65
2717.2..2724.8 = 3.59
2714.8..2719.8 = 3.32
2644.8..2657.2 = 4.63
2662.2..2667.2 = 3.46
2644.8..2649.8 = 4.51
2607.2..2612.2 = 3.33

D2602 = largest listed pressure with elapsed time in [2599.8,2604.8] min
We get 3.19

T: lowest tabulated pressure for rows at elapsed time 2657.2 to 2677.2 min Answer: 2.55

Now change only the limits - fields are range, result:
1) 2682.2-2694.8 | 3.43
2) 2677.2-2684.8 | 3.02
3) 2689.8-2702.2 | 3.11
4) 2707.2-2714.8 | 3.1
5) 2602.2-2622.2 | 3.03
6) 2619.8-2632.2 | 3.41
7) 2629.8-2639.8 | 3.56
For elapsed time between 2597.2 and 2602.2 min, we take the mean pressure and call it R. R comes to 3.17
